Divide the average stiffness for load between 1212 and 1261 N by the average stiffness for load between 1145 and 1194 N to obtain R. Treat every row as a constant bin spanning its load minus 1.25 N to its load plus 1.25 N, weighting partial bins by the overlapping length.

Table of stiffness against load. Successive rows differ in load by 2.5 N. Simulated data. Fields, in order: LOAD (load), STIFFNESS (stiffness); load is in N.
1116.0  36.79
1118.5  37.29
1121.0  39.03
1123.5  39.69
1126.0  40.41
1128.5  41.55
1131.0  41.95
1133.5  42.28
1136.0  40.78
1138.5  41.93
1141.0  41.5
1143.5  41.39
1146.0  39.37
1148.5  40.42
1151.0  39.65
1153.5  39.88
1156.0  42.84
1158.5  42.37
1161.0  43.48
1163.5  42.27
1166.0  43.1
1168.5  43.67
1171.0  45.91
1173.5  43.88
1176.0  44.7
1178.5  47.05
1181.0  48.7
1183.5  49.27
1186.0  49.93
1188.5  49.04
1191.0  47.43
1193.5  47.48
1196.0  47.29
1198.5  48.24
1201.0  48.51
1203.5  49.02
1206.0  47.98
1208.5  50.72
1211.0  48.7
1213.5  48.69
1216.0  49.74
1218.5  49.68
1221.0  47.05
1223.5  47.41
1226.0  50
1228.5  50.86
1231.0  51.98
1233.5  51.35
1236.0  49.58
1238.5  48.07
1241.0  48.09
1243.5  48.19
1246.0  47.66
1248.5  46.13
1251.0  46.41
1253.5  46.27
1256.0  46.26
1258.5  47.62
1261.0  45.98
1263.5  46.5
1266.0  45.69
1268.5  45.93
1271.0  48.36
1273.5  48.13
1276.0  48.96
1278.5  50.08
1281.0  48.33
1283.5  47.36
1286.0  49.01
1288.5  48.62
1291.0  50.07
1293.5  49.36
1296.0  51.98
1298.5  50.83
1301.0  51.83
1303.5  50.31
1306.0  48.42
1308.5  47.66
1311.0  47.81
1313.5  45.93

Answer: 1.09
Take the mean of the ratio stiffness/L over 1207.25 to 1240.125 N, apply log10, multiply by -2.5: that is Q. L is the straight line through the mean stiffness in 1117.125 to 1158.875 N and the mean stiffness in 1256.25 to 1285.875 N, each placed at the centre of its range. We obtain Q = -0.10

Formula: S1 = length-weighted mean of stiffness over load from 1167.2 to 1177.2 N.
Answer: 44.5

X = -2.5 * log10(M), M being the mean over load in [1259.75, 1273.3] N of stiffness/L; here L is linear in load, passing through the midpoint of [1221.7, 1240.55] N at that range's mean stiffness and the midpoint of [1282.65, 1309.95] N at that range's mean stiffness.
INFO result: 0.069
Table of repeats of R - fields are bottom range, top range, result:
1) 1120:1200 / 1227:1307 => 1.11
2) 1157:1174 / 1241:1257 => 1.08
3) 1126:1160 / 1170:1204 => 1.15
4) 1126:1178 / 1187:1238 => 1.16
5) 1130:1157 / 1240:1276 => 1.14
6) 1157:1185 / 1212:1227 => 1.08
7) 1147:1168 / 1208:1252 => 1.17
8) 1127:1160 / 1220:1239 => 1.20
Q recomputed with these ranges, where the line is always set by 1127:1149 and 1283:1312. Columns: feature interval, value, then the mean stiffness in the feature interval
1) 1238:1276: 0.01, 47.1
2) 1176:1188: -0.11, 48.3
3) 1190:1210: -0.09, 48.3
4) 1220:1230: -0.07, 49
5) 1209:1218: -0.09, 49.2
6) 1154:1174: -0.02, 43.3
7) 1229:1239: -0.10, 50.5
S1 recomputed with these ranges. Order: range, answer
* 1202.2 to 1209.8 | 49.2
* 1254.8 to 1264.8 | 46.6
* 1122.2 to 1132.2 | 40.9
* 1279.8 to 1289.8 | 48.3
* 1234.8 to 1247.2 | 48.3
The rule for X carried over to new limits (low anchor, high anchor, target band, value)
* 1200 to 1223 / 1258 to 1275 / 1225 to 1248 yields -0.03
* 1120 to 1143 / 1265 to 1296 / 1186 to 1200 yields -0.09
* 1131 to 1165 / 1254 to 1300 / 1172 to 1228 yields -0.10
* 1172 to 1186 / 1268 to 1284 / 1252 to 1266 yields 0.04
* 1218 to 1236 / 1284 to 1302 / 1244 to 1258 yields 0.07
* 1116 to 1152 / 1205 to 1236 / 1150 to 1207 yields -0.01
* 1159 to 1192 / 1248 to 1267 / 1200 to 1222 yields -0.06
